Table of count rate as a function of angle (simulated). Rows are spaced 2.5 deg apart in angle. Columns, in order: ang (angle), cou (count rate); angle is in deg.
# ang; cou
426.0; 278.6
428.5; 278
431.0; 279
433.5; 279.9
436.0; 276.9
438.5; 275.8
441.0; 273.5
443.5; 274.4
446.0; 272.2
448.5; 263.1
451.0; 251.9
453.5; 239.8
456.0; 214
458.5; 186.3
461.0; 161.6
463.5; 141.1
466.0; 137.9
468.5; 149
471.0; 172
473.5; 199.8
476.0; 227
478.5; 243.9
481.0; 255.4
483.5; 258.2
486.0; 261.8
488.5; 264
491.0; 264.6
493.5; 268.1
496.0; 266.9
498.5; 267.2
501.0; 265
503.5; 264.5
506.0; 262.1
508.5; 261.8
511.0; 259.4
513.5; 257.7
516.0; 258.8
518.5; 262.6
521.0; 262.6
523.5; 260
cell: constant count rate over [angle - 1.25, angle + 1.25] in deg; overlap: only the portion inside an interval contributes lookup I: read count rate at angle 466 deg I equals 137.9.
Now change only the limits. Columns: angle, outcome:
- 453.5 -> 239.8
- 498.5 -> 267.2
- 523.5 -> 260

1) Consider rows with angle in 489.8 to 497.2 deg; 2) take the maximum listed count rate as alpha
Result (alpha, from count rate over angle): 268.1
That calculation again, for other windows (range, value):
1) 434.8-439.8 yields 276.9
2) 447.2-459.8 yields 263.1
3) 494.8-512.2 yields 267.2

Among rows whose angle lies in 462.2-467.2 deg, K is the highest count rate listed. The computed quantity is 141.1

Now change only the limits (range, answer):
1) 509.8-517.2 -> 259.4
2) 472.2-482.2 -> 255.4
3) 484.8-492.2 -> 264.6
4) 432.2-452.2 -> 279.9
